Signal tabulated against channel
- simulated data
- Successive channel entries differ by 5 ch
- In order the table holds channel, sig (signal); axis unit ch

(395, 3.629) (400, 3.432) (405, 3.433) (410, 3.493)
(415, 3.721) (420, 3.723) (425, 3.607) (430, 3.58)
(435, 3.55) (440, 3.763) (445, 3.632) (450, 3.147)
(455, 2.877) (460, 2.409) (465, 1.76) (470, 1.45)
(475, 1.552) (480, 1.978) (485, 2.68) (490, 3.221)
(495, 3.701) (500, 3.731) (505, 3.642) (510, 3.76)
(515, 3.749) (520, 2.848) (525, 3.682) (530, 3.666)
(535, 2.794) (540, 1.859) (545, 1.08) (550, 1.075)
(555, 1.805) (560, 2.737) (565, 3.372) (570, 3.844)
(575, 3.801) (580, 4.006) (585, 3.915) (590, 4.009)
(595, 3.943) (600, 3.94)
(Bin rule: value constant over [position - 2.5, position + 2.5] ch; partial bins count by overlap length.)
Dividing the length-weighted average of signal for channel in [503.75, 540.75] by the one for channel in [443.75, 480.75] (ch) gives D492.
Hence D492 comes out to 1.42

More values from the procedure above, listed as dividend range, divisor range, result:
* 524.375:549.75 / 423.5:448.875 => 0.67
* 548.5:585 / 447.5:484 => 1.40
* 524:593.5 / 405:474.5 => 0.96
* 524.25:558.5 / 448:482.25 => 1.03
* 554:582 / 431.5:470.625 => 1.14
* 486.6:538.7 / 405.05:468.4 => 1.05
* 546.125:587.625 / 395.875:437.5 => 0.84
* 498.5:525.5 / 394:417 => 1.01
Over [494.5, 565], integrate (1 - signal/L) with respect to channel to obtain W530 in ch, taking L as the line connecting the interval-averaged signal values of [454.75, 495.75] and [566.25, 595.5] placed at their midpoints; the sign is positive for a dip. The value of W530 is 4.0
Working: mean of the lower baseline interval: 2.32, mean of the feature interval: 2.86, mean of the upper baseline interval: 3.89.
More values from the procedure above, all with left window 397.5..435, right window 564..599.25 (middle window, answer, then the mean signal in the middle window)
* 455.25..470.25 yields 6.42 ch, 2.09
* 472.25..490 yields 7.05 ch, 2.22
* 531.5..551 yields 9.97 ch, 1.85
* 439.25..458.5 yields 1.90 ch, 3.27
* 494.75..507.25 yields 0.10 ch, 3.69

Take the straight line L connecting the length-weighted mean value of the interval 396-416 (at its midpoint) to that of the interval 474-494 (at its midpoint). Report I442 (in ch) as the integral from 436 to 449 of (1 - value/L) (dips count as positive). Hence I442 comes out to -2.42 ch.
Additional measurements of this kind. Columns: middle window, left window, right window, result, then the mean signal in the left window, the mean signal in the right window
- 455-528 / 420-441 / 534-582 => 5.30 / 3.63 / 2.62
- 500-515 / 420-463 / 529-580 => -4.04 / 3.33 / 2.64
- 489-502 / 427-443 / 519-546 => -2.16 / 3.63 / 2.73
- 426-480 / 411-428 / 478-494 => 8.19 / 3.66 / 2.75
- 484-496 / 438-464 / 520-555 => -2.00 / 3.07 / 2.35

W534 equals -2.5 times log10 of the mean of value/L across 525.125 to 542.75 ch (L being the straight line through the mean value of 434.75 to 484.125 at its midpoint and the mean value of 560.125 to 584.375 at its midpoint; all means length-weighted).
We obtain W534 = 0.14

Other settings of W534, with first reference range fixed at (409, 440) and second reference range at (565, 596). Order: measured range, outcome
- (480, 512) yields 0.13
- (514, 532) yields 0.10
